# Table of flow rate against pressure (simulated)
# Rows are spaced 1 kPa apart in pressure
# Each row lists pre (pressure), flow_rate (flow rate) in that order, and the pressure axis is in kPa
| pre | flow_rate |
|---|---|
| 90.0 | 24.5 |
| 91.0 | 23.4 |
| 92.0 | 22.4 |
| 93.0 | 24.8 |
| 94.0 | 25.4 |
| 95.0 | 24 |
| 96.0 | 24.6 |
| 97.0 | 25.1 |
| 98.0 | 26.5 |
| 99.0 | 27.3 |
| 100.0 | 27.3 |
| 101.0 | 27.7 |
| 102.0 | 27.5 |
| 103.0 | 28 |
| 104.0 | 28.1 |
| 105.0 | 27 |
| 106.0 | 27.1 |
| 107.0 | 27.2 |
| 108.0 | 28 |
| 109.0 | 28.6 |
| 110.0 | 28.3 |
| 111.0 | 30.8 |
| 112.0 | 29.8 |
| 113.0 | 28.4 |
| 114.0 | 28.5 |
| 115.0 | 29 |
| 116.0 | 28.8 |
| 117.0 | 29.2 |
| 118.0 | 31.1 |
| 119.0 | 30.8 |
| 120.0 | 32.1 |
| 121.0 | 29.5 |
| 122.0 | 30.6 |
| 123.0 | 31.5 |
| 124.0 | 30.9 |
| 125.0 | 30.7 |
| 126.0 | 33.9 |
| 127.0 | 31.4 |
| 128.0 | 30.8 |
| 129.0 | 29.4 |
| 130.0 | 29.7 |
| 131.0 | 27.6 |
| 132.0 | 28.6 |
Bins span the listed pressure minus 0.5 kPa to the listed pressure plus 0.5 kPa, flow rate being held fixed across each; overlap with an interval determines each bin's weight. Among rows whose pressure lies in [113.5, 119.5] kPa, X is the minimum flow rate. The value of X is 28.5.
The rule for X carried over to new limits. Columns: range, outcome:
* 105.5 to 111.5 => 27.1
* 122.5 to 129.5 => 29.4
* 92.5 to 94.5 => 24.8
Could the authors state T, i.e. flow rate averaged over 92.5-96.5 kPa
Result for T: 24.7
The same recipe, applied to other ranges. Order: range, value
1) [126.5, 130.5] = 30.3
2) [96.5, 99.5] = 26.3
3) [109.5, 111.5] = 29.6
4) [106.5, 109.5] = 27.9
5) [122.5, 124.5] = 31.2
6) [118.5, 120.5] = 31.5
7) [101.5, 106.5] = 27.5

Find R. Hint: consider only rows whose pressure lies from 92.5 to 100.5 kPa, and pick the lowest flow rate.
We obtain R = 24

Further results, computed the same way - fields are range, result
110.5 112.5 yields 29.8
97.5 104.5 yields 26.5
